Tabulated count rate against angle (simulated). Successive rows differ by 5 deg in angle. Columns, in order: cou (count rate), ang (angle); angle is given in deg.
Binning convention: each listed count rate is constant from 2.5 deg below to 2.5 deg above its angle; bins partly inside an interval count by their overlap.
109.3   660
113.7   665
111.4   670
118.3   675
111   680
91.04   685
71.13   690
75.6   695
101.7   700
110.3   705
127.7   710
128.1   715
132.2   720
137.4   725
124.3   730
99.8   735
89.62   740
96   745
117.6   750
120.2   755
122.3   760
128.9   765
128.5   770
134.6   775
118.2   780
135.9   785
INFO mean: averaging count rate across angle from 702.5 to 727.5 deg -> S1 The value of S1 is 127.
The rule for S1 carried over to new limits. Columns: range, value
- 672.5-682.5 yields 115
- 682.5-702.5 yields 84.9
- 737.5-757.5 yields 106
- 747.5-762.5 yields 120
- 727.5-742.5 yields 105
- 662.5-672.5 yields 113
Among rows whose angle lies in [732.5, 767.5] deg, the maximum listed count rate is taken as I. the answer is 128.9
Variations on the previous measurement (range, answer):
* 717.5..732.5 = 137.4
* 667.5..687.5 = 118.3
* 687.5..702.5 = 101.7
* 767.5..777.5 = 134.6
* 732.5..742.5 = 99.8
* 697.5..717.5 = 128.1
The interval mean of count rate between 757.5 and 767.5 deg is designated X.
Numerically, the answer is 126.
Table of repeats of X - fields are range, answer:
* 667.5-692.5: 101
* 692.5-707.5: 95.9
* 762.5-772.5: 129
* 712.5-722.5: 130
